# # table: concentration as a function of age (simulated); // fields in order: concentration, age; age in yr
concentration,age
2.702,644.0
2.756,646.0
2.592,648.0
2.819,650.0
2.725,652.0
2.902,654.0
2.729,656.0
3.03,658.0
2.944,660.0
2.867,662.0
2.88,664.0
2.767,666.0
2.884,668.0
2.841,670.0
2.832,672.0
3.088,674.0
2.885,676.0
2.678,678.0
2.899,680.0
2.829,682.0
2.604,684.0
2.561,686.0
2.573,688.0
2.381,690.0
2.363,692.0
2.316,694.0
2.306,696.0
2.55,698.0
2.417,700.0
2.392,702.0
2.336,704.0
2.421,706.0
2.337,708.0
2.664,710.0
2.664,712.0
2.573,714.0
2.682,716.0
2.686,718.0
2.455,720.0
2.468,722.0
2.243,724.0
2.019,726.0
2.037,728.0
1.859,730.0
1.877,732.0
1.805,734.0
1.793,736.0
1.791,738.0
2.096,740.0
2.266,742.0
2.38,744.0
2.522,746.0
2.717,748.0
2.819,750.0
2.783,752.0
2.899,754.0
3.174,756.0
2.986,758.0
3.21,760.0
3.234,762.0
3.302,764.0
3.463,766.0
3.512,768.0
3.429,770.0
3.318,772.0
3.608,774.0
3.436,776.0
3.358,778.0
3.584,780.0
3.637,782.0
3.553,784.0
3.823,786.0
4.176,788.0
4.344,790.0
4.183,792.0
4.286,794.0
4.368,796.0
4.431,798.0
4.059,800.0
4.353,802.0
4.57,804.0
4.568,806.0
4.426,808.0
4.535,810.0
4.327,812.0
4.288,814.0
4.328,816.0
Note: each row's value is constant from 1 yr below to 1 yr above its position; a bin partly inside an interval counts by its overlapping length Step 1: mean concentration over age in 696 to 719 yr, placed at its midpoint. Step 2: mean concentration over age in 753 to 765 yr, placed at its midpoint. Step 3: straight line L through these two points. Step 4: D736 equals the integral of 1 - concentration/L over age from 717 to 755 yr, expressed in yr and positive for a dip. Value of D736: 7.54 yr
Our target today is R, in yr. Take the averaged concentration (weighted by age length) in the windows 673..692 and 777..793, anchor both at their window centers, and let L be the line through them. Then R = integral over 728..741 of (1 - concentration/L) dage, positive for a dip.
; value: 5.5 yr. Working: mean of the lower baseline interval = 2.7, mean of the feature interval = 1.88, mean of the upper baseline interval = 3.83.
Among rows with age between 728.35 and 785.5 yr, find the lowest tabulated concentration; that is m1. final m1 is 1.791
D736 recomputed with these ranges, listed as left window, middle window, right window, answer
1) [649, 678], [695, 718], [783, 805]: 5.6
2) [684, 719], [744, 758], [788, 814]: 2.5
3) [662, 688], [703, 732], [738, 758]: 3.4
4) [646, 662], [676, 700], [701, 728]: 0.5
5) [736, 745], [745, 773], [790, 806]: -2.9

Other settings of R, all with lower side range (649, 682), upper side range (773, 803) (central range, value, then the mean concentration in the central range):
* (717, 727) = 2.9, 2.37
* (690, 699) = 2.1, 2.38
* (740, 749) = 2.9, 2.43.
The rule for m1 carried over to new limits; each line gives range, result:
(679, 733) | 1.859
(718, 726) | 2.019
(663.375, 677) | 2.767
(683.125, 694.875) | 2.316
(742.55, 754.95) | 2.38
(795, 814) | 4.059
